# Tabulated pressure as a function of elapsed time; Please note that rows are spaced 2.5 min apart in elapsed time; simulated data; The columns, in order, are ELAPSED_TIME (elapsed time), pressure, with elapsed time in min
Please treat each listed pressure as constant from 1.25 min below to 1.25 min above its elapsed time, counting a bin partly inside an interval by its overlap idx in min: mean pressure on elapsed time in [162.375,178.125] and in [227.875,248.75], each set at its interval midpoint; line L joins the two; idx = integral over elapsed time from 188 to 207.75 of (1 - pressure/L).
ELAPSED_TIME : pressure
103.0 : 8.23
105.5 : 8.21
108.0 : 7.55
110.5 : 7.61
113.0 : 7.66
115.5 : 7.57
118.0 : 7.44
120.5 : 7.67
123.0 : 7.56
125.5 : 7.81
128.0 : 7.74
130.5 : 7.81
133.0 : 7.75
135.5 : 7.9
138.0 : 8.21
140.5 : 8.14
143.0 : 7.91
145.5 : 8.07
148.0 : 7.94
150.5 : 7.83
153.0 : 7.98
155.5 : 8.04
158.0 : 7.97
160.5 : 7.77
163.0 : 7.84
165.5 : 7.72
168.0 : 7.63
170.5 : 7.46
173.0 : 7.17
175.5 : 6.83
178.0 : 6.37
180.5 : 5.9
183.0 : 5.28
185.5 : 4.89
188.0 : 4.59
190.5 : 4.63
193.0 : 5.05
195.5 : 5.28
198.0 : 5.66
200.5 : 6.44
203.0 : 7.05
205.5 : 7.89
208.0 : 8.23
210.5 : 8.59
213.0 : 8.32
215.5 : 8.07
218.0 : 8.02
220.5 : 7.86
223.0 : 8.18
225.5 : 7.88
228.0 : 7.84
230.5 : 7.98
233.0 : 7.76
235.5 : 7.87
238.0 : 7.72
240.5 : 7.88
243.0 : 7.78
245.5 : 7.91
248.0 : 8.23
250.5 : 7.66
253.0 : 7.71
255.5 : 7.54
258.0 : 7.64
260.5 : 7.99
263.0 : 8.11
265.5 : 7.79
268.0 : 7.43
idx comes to 4.0 min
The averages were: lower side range 7.33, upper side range 7.88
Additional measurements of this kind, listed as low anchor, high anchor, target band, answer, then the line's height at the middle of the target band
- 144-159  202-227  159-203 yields 9.3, 7.99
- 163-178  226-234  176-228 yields 6.1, 7.61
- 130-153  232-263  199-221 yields 0.2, 7.87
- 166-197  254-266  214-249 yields -3.9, 7.14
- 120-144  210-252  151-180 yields 1.5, 7.89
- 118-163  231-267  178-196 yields 6.2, 7.85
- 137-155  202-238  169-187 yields 3.9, 7.99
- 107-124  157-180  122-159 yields -2.2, 7.48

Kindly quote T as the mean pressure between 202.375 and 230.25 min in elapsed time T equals 8.01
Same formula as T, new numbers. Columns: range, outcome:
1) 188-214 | 6.6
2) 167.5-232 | 6.88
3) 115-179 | 7.7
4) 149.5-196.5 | 6.64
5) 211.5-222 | 8.08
